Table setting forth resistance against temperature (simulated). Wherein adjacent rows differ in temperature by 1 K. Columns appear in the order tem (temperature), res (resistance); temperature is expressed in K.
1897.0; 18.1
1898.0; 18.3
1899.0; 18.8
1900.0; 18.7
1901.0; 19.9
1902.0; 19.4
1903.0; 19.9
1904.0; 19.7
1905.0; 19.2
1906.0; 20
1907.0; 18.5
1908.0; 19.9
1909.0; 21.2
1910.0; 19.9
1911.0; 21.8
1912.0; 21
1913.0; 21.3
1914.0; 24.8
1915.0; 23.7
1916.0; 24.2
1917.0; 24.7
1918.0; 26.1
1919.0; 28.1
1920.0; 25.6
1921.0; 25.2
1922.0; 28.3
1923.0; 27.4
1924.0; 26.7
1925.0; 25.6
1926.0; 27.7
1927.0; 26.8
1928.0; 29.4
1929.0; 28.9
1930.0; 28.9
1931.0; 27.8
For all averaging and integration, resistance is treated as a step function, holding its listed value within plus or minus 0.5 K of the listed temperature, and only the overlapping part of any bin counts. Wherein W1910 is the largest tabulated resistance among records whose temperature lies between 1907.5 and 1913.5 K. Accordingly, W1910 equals 21.8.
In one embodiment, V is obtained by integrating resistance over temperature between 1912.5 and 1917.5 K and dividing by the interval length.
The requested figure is 23.7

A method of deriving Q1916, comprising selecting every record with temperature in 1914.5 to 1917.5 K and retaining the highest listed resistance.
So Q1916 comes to 24.7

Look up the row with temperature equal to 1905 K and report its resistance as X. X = 19.2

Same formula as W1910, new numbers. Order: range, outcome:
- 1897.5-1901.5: 19.9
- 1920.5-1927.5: 28.3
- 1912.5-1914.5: 24.8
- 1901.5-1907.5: 20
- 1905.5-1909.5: 21.2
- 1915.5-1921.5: 28.1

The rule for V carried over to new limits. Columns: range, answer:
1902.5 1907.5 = 19.5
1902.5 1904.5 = 19.8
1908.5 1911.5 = 21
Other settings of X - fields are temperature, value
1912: 21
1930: 28.9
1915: 23.7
